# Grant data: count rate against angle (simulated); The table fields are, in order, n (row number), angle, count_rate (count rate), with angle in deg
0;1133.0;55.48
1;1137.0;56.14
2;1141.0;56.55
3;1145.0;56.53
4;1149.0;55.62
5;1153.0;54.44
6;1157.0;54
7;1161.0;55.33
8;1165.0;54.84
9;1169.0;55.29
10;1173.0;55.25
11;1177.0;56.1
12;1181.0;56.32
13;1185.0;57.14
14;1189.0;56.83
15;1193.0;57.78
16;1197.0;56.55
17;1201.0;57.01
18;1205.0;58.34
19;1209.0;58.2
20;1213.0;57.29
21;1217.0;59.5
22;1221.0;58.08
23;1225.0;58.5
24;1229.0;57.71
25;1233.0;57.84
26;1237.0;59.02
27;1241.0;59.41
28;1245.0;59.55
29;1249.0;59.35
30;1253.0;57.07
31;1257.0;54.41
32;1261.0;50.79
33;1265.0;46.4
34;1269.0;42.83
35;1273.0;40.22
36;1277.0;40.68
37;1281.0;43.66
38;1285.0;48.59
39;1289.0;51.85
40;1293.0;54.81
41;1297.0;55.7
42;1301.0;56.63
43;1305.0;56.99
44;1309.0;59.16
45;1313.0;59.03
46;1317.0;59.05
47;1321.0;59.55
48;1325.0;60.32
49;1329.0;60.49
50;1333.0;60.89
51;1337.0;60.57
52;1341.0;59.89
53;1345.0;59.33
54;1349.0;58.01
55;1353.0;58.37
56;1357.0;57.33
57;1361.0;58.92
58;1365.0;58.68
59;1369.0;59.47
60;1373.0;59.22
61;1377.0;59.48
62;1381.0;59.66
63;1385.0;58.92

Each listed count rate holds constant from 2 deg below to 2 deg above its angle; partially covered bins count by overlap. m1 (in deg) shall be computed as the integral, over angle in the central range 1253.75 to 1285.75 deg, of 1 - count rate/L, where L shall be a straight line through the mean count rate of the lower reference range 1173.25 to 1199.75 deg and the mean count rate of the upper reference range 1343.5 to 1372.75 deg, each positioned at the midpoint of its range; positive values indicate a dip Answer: 6.3 deg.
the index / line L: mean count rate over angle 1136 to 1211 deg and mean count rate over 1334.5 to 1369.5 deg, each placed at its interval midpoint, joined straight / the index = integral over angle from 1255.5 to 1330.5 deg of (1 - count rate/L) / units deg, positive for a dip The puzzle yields 7.05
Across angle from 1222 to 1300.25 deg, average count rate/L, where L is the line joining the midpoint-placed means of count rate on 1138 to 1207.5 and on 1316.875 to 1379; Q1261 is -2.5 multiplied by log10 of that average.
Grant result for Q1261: 0.10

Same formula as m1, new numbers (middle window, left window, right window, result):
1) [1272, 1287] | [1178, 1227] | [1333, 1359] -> 3.8 deg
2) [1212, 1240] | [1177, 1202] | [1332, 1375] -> -0.5 deg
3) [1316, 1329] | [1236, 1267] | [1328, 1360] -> -0.3 deg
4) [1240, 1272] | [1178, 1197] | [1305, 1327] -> 2.7 deg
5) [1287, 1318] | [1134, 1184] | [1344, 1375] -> 0.6 deg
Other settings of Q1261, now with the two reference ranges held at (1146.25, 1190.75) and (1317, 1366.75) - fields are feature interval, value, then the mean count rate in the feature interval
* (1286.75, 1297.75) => 0.09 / 53.8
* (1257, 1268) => 0.17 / 49.1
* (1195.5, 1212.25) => -0.02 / 57.5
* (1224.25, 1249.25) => -0.03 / 58.7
